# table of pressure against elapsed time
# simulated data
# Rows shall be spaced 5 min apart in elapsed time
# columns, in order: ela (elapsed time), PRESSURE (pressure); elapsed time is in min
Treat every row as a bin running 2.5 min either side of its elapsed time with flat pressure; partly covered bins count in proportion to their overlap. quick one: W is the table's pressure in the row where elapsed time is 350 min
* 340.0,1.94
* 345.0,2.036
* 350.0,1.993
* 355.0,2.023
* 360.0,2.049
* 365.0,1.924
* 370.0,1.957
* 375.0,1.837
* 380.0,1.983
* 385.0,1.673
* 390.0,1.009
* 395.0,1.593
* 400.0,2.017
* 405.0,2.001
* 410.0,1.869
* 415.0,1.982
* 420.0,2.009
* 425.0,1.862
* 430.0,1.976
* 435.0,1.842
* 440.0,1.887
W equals 1.993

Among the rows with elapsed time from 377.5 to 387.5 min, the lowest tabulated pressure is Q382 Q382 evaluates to 1.673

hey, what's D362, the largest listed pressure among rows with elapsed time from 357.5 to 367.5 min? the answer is 2.049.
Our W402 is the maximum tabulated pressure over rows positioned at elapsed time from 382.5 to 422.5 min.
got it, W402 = 2.017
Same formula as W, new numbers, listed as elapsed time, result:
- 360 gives 2.049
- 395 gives 1.593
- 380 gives 1.983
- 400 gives 2.017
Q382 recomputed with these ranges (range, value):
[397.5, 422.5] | 1.869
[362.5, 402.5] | 1.009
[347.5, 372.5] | 1.924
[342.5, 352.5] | 1.993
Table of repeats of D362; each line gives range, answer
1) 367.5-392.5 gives 1.983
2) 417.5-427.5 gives 2.009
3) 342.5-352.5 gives 2.036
